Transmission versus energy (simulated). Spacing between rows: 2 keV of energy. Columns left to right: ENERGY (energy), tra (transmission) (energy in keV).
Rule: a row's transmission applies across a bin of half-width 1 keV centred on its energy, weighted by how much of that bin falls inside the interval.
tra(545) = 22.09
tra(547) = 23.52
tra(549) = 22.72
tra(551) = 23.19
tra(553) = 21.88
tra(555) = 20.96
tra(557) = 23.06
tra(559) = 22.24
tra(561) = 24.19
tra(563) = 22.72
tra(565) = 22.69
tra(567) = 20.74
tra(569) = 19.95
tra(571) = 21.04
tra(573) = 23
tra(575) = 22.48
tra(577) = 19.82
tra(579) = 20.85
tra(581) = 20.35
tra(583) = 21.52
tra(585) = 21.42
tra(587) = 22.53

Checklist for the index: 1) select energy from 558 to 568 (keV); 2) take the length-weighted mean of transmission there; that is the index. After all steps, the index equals 22.5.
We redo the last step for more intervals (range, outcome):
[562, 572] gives 21.4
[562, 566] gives 22.7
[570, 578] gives 21.6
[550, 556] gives 22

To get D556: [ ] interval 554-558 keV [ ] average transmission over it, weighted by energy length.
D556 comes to 22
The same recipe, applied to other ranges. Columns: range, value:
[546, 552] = 23.1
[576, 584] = 20.6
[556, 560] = 22.6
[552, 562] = 22.5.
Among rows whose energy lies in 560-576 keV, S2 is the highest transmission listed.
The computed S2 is 24.19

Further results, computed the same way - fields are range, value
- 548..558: 23.19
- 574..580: 22.48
